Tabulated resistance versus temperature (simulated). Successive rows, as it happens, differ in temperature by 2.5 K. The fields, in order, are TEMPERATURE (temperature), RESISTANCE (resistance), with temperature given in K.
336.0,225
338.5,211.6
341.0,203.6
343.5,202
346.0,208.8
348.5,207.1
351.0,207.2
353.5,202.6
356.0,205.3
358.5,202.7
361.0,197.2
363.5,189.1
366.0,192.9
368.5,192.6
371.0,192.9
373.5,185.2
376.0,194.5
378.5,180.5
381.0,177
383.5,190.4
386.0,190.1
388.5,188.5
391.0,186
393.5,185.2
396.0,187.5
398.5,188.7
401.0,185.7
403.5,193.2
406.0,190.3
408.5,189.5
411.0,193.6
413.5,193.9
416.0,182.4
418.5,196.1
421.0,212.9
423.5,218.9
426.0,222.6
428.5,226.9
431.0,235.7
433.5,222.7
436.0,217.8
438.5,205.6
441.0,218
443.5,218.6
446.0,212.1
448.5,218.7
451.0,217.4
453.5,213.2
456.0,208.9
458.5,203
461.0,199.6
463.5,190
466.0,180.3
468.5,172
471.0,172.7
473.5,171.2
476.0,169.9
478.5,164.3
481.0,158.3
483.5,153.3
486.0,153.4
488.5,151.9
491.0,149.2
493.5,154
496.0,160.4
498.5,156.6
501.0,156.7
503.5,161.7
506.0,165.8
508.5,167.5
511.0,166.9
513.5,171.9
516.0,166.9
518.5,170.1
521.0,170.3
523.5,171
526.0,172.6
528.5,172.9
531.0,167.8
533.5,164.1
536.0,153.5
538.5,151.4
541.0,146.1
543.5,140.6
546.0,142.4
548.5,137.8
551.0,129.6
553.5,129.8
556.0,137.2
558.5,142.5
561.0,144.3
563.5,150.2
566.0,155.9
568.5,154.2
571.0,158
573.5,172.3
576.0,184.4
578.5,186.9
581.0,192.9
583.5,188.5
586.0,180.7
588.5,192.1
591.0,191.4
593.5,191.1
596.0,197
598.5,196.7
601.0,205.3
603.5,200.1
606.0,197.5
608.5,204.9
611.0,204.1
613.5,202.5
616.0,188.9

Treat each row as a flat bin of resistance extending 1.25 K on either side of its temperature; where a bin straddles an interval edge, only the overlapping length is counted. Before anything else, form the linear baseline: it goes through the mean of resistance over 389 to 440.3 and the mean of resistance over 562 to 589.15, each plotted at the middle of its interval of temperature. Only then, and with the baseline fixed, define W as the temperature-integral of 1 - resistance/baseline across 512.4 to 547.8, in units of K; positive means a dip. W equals 4.0 K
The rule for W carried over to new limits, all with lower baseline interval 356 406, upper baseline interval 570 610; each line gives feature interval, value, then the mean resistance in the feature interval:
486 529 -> 6.0 K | 163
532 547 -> 3.2 K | 150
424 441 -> -2.8 K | 221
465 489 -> 3.2 K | 165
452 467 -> -0.8 K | 200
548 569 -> 5.3 K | 142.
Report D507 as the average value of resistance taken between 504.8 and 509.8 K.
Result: 167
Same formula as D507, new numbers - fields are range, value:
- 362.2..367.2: 191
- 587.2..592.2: 192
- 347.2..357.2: 206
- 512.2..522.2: 170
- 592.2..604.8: 198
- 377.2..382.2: 179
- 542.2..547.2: 142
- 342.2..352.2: 206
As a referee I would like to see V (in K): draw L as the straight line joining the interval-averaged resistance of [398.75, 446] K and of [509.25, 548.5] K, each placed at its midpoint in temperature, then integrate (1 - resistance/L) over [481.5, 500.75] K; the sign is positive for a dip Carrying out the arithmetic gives 2.5 K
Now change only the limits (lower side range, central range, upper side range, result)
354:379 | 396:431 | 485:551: -3.37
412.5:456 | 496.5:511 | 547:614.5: 2.47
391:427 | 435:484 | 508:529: -2.62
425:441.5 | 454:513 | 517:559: 6.00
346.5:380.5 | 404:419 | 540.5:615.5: -0.01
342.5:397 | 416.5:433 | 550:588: -2.90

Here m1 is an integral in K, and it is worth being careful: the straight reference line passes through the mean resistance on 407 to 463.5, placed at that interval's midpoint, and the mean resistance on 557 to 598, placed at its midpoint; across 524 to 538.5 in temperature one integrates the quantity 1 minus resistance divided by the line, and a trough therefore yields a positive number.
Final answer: 1.6 K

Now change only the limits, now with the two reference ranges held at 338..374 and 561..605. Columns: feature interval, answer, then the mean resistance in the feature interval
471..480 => 1.0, 169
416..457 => -4.7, 216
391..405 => 0.6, 188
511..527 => 1.4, 170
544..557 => 3.4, 136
